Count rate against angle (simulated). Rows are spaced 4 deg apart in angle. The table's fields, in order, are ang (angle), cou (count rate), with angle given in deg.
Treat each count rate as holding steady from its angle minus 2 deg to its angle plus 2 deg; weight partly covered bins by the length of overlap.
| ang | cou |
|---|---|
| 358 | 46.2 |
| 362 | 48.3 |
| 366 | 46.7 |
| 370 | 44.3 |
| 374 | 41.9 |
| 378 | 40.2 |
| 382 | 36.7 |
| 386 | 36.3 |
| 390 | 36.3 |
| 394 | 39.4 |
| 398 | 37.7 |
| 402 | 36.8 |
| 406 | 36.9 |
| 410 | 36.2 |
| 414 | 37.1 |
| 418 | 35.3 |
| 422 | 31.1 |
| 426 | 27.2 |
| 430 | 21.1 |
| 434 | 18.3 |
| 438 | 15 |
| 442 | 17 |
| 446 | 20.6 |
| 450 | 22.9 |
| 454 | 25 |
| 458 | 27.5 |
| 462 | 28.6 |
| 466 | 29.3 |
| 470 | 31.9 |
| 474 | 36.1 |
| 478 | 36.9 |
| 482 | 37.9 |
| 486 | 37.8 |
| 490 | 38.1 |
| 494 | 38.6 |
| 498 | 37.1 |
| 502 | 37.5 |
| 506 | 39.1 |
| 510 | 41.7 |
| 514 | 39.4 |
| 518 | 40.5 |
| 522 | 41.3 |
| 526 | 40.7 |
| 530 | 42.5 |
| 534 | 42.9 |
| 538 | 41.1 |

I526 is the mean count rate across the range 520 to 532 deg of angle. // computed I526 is 41.5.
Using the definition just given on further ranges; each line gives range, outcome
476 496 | 37.9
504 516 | 40.1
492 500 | 37.9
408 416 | 36.7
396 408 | 37.1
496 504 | 37.3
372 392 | 38.3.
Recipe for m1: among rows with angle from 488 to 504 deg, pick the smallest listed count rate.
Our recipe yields 37.1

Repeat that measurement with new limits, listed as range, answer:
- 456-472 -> 27.5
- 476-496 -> 36.9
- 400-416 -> 36.2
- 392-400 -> 37.7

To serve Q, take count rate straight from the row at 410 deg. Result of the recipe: 36.2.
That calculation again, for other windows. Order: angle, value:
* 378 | 40.2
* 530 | 42.5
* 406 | 36.9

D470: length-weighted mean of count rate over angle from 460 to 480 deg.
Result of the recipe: 32.6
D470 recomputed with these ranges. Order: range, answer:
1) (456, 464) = 28.1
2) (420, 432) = 26.5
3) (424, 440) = 20.4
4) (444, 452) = 21.8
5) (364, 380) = 43.3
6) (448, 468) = 26.7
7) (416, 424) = 33.2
